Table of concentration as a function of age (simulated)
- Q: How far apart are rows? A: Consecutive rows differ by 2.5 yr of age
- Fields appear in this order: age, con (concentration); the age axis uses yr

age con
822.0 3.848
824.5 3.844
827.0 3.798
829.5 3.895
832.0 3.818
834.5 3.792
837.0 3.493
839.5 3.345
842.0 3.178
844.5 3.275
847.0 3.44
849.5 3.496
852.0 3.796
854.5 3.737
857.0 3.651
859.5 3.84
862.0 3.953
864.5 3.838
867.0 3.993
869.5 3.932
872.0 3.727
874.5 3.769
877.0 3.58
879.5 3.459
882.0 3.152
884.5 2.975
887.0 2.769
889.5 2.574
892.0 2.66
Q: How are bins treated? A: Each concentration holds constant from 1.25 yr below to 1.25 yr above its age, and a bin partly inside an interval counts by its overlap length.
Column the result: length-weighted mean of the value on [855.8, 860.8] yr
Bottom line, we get 3.75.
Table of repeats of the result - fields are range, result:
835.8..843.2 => 3.34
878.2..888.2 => 3.09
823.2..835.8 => 3.83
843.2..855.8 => 3.55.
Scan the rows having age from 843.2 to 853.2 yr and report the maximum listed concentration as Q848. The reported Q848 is 3.796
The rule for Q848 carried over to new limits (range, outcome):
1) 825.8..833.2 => 3.895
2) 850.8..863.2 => 3.953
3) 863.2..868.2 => 3.993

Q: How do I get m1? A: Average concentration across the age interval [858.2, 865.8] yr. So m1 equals 3.88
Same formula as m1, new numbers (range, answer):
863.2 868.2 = 3.92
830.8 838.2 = 3.7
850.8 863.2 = 3.79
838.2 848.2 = 3.31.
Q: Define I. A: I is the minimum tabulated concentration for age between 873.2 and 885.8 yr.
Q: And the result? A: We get 2.975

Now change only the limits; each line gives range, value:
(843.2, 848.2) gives 3.275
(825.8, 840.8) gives 3.345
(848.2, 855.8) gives 3.496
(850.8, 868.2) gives 3.651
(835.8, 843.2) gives 3.178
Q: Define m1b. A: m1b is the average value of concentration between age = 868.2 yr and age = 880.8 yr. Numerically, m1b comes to 3.69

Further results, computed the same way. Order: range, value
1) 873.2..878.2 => 3.68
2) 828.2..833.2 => 3.86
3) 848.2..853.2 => 3.64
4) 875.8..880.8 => 3.52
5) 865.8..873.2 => 3.88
